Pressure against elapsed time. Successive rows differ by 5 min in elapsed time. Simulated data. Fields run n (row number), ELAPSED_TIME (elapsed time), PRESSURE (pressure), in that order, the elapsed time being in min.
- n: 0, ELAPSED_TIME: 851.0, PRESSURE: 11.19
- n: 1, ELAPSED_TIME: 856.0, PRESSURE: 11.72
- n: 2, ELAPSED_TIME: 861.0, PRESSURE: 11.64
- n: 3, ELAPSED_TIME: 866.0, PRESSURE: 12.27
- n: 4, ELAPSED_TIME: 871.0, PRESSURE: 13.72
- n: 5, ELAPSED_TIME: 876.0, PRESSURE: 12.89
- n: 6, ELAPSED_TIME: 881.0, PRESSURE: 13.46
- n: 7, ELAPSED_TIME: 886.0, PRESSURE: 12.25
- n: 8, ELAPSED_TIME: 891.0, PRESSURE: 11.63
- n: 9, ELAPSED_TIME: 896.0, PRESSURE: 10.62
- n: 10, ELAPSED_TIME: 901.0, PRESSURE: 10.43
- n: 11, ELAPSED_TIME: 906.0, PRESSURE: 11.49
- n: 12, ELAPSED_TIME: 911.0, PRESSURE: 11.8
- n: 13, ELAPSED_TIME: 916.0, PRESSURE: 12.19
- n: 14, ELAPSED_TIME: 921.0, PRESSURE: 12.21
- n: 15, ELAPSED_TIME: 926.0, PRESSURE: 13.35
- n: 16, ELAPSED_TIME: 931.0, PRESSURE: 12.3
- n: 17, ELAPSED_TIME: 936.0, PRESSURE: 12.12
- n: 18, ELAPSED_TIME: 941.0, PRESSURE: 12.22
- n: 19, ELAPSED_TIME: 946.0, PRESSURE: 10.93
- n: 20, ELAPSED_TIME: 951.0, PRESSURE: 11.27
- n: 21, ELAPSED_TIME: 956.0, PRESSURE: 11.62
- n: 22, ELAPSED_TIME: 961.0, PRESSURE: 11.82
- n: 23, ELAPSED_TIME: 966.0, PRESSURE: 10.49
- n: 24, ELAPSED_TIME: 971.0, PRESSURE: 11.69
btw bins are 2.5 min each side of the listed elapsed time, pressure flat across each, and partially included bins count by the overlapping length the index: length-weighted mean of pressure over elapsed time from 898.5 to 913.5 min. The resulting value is 11.2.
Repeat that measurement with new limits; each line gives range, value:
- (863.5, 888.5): 12.9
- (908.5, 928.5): 12.4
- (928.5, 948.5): 11.9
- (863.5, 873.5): 13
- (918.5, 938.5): 12.5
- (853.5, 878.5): 12.4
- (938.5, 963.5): 11.6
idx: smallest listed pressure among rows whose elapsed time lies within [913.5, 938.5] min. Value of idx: 12.12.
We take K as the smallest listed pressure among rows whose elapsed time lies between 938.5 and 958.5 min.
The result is 10.93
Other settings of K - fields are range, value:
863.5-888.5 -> 12.25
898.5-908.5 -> 10.43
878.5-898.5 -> 10.62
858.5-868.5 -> 11.64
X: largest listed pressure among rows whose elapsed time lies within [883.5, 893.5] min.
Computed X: 12.25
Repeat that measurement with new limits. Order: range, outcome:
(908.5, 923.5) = 12.21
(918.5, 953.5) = 13.35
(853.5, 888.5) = 13.72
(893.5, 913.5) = 11.8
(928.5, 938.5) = 12.3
